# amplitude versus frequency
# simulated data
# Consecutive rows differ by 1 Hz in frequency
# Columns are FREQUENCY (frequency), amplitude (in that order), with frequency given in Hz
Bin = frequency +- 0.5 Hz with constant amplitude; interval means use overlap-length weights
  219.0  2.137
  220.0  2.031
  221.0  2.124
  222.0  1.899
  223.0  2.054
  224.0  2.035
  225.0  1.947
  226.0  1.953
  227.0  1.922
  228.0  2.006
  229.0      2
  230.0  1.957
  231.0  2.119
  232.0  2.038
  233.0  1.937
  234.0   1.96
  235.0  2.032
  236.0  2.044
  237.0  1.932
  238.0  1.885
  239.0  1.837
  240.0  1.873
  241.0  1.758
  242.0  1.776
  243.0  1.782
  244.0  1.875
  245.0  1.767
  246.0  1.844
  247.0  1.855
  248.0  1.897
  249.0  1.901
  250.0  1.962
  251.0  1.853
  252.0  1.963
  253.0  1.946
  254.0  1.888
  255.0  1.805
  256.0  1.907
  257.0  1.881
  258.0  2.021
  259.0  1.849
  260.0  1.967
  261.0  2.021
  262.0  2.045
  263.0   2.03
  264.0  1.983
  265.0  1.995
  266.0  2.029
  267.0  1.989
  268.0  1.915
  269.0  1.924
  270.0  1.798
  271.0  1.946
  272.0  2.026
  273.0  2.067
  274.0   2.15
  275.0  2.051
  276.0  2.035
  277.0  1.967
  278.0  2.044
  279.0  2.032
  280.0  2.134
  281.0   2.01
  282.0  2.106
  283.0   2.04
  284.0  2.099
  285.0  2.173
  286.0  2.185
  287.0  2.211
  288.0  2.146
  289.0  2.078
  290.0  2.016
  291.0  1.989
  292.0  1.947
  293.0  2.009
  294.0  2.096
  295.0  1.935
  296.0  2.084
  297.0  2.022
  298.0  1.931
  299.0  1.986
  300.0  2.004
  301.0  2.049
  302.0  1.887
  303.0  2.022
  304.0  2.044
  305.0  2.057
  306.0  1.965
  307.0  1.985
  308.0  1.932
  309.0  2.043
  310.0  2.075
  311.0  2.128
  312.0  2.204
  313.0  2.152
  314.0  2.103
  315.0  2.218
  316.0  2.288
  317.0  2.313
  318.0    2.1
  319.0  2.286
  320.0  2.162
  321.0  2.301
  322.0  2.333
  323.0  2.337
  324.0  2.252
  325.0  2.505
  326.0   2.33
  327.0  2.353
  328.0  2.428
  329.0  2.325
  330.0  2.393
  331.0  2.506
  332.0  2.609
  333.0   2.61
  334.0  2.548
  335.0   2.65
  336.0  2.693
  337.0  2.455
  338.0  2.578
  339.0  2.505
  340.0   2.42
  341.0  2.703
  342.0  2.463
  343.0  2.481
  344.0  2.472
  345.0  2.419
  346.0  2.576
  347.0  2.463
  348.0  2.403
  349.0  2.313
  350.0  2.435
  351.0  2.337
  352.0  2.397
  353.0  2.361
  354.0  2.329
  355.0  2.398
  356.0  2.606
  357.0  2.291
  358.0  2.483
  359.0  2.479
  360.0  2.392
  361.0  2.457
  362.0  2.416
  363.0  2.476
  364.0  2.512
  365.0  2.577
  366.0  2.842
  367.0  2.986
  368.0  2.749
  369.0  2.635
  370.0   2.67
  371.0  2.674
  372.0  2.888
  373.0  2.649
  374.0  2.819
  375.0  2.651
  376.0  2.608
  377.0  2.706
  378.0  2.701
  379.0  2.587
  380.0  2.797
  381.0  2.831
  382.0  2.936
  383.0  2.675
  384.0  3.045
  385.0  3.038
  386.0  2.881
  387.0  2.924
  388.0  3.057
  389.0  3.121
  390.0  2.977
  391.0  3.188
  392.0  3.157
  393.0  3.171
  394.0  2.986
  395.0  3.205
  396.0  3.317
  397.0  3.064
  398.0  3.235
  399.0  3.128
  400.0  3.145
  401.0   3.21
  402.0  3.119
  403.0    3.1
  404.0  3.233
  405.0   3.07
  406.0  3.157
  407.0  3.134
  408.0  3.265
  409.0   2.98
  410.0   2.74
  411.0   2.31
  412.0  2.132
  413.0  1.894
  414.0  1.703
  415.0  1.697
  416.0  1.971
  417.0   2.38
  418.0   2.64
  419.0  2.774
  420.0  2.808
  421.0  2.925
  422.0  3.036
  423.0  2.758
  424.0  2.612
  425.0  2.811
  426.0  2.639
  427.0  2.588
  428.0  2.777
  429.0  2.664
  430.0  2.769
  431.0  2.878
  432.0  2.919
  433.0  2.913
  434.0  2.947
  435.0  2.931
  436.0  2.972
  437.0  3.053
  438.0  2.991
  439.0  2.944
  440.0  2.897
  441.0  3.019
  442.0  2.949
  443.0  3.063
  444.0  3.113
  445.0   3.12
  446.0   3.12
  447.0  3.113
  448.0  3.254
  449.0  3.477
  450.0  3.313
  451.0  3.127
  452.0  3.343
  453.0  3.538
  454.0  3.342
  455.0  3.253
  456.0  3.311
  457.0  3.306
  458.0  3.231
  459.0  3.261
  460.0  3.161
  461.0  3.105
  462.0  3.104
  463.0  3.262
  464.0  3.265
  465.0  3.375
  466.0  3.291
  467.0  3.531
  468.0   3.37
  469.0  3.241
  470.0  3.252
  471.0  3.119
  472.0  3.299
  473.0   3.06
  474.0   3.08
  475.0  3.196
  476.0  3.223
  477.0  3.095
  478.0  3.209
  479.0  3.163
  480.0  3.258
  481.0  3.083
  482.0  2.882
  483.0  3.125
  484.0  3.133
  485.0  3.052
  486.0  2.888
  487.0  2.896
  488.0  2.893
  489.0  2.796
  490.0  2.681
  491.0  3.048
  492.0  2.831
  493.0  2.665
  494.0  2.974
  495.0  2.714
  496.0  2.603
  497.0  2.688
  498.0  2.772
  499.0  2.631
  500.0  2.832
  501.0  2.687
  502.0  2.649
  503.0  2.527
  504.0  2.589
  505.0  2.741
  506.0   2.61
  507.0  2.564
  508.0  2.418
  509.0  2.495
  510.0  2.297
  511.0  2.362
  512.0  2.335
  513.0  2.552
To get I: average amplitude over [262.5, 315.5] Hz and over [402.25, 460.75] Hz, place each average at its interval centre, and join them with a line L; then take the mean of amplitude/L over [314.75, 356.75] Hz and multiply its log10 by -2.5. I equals -0.05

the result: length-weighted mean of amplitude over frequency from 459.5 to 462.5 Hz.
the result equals 3.12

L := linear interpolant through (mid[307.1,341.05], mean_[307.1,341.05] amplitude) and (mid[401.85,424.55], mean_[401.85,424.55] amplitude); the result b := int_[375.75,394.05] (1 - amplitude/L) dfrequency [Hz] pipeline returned -2.54 Hz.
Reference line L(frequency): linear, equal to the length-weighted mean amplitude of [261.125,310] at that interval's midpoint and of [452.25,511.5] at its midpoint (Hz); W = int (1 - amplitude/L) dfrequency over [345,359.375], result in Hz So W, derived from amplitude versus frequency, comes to -0.4 Hz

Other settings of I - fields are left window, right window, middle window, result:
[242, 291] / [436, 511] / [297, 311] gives 0.086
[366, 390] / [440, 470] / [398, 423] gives 0.093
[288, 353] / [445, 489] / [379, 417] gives -0.047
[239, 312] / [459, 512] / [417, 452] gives -0.089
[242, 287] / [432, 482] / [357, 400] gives -0.054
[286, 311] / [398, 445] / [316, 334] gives -0.080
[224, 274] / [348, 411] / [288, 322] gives 0.115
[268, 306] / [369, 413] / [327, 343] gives -0.033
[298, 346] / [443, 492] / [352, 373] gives -0.010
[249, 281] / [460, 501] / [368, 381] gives -0.079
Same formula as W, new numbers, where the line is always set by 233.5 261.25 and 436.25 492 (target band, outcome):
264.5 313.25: 2.2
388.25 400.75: -1.8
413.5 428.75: 1.9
